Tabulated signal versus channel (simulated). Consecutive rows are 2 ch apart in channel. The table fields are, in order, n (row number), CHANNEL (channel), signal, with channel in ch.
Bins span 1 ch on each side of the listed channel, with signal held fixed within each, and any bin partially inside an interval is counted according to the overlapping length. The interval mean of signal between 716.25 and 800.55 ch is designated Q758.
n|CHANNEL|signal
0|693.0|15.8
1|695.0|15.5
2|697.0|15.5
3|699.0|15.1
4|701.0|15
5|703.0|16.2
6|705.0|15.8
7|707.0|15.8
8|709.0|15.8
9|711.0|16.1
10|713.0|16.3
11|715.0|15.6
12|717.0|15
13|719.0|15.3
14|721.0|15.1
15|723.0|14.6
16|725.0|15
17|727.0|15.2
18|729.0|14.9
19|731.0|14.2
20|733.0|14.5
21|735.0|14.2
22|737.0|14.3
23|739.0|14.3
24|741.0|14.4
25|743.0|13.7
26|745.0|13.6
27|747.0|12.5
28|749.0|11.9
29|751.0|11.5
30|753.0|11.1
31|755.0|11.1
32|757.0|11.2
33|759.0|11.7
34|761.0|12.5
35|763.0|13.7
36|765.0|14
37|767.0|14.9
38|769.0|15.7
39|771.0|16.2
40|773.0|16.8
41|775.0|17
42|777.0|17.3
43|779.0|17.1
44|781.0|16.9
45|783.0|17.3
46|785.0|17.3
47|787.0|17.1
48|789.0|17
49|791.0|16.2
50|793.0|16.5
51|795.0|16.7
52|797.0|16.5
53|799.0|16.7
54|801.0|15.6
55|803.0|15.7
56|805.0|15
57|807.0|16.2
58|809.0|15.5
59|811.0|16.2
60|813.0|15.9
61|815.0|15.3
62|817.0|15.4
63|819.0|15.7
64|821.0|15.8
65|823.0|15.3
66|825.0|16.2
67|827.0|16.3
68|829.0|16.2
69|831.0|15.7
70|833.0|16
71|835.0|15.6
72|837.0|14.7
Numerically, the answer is 14.8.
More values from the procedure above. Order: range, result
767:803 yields 16.6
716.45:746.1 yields 14.5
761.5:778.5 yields 15.6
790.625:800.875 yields 16.5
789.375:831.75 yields 16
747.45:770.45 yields 12.7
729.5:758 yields 13.1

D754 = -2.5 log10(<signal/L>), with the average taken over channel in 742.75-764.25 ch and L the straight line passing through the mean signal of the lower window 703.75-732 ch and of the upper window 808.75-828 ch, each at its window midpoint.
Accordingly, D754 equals 0.26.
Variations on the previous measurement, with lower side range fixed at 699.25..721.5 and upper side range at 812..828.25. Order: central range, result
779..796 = -0.08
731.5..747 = 0.12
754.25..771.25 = 0.17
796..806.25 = -0.01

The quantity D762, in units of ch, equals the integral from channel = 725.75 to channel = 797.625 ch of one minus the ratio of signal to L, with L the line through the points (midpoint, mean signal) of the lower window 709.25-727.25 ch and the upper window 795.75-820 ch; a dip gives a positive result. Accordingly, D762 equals 4.0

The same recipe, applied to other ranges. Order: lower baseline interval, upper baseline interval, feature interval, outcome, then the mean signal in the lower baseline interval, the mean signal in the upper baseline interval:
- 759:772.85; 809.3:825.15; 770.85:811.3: -4.0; 14.4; 15.7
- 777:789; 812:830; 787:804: 0.3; 17.1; 15.8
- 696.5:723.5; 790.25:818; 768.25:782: -0.8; 15.5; 16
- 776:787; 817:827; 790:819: 0.8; 17.2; 15.8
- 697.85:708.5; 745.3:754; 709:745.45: -3.1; 15.6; 11.9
